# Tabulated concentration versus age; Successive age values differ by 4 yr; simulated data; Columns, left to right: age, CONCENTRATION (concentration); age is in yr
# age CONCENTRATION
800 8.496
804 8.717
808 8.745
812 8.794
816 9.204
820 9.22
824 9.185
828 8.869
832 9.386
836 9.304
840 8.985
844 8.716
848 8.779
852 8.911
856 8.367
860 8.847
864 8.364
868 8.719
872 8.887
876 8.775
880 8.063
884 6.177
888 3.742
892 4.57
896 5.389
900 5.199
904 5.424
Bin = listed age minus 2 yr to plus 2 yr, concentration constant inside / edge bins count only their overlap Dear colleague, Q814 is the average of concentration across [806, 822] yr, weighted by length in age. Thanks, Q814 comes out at 8.99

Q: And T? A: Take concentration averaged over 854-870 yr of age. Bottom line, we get 8.57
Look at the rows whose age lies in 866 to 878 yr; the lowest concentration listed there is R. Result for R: 8.719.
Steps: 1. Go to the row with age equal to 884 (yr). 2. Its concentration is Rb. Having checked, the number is 6.177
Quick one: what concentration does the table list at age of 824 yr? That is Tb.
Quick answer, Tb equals 9.185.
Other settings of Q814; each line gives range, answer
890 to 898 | 4.98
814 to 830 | 9.12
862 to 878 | 8.69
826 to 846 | 9.05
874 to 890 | 6.69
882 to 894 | 4.83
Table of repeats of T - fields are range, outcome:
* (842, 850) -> 8.75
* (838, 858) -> 8.75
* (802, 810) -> 8.73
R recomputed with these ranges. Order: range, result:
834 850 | 8.716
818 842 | 8.869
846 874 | 8.364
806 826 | 8.745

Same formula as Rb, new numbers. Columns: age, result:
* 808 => 8.745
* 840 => 8.985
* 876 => 8.775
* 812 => 8.794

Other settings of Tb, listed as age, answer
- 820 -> 9.22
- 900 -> 5.199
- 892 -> 4.57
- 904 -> 5.424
